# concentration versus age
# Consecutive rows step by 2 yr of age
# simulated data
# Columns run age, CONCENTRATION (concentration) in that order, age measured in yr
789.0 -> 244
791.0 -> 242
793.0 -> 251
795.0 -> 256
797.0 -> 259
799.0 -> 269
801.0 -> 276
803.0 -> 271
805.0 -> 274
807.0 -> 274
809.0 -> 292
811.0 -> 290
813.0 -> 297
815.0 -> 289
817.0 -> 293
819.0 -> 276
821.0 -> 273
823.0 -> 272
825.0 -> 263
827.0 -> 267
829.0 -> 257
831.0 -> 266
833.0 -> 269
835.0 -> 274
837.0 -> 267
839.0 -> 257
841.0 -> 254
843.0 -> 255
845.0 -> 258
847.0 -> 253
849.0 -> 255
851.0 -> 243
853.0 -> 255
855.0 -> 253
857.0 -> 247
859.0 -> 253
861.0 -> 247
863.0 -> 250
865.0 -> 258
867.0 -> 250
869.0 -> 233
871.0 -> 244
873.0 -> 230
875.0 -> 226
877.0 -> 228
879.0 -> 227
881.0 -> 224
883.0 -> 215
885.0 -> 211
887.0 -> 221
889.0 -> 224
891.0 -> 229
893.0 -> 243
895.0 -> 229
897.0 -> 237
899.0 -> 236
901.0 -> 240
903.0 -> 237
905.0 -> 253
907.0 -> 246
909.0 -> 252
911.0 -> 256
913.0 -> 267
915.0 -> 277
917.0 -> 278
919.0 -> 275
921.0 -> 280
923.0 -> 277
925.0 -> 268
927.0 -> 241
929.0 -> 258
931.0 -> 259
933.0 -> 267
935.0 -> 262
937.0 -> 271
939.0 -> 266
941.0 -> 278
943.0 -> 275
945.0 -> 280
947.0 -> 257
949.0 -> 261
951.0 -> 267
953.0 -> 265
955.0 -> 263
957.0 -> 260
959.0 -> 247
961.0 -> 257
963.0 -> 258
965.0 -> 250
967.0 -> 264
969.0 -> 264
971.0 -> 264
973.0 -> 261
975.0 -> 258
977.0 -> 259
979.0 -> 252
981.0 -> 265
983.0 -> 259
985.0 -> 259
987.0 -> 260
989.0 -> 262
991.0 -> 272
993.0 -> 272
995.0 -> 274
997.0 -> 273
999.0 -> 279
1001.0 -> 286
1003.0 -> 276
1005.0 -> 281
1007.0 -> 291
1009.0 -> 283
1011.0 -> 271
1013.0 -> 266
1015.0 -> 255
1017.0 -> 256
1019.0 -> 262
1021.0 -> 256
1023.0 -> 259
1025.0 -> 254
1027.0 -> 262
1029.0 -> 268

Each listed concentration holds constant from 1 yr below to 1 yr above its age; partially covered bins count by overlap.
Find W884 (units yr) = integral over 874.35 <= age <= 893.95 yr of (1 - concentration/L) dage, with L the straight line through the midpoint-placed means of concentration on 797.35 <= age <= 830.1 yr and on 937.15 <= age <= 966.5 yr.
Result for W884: 3.3 yr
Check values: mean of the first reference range 277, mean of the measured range 225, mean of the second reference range 263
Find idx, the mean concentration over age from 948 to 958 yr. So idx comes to 263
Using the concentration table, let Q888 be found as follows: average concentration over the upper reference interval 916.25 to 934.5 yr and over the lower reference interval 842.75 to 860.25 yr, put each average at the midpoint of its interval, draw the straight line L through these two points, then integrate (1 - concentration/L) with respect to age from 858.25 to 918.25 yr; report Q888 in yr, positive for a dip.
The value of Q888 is 4.32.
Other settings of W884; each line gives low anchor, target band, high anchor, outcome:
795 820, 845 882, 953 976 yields 3.9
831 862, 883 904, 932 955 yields 2.6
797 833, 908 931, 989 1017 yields 0.7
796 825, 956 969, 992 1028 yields 0.7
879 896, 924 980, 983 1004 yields -2.1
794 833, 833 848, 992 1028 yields 0.7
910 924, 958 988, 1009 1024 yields 0.9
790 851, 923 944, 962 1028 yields 0.1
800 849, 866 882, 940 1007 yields 2.2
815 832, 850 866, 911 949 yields 1.2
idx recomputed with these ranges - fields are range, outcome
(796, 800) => 264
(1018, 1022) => 259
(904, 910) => 250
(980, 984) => 262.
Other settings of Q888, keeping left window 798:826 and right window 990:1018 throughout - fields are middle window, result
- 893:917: 2.4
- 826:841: 0.8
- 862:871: 1.0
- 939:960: 0.8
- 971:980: 0.5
